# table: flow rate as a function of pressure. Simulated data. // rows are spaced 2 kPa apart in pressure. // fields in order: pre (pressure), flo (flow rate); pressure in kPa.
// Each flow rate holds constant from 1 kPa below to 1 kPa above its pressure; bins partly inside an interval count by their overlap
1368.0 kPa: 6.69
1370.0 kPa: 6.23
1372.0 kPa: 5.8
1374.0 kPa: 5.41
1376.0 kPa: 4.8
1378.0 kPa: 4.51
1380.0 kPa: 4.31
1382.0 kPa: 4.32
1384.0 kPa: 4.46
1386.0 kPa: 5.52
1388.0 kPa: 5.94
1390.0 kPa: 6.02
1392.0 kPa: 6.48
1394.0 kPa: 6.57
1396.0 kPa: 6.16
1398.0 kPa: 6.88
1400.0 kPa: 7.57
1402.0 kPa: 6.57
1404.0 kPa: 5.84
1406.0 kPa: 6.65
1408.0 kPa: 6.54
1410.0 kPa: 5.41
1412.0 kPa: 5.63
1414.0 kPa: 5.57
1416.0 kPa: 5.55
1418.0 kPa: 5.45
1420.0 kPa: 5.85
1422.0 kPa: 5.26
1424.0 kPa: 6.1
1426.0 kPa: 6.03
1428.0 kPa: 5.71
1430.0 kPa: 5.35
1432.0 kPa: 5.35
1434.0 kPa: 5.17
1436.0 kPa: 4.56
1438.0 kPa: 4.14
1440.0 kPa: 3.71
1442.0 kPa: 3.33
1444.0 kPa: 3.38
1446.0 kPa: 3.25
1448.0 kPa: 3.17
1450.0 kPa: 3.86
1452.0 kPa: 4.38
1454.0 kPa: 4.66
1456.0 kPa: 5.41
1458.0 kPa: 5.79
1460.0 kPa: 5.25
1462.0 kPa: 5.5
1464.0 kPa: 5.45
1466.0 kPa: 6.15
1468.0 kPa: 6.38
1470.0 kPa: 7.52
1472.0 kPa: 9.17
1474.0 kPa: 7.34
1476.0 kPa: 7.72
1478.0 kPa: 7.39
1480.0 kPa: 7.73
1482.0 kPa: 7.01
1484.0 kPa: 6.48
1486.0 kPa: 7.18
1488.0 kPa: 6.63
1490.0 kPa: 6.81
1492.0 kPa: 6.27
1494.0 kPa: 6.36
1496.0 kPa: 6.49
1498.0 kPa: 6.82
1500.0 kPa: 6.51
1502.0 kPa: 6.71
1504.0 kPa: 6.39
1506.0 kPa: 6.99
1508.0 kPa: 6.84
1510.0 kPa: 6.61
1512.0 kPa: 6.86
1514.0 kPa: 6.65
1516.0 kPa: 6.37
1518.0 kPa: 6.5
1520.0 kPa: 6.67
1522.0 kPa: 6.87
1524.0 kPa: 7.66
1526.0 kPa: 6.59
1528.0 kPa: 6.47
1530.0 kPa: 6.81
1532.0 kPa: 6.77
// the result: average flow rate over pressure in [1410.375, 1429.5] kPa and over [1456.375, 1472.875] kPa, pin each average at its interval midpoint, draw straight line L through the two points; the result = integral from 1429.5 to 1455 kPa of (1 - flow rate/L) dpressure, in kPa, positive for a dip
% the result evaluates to 7.81 kPa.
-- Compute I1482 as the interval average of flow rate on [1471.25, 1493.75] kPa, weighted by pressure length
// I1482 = 7.2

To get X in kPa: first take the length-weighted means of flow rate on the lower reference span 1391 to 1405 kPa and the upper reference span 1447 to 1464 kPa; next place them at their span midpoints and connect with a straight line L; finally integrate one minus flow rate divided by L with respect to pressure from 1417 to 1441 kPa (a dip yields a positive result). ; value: 1.7 kPa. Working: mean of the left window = 6.58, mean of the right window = 4.79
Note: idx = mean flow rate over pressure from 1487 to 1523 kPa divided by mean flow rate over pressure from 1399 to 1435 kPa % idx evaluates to 1.13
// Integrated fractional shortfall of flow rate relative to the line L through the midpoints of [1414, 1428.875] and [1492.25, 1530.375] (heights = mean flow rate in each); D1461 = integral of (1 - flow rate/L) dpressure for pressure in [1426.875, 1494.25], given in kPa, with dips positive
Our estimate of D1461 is 5.2 kPa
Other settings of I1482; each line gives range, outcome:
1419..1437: 5.49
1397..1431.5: 5.99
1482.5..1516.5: 6.65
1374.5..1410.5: 5.81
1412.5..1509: 5.83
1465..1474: 7.31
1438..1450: 3.47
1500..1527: 6.74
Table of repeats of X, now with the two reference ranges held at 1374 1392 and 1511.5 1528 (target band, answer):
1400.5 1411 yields -1.8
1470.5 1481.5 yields -2.8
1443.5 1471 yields 4.4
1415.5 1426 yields -0.3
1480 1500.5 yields -1.0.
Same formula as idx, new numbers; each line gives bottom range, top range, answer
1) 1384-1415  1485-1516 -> 1.08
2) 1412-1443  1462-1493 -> 1.35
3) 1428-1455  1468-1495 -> 1.69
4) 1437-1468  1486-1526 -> 1.47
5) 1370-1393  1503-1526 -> 1.28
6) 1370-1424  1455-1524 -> 1.16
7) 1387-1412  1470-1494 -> 1.14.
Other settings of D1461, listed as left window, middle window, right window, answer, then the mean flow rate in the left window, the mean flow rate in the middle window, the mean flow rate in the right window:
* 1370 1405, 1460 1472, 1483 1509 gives 0.1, 5.73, 6.37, 6.65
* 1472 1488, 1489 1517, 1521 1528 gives 2.1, 7.34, 6.62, 6.96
